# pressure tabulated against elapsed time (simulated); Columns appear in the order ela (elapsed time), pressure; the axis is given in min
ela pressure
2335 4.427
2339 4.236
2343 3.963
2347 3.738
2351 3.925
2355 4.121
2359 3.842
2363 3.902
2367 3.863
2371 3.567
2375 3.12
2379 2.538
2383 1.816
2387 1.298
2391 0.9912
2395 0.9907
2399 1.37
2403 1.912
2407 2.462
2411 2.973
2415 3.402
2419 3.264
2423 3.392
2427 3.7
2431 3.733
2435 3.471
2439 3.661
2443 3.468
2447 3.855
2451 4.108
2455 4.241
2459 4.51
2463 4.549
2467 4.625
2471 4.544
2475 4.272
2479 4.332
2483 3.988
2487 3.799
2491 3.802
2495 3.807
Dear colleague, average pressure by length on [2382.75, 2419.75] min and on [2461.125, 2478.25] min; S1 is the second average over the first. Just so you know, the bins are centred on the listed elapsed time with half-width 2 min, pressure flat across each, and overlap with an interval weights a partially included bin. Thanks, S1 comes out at 2.2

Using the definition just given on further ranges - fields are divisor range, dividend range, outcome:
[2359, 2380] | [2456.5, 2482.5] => 1.28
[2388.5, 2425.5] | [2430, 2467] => 1.73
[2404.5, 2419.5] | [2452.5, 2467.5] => 1.50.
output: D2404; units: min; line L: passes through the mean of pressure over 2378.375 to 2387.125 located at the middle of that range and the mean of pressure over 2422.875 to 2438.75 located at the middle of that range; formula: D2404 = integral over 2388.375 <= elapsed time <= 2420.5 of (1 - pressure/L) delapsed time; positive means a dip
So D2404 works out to 7.40 min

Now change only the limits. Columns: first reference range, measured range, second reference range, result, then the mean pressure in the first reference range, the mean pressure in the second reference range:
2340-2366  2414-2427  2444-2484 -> 2.3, 3.93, 4.29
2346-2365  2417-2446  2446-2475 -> 4.8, 3.91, 4.36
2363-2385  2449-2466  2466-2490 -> -1.6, 3.06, 4.23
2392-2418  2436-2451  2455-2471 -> 0.1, 2.18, 4.52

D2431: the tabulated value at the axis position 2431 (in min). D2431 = 3.733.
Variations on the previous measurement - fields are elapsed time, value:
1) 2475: 4.272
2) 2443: 3.468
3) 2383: 1.816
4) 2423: 3.392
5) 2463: 4.549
